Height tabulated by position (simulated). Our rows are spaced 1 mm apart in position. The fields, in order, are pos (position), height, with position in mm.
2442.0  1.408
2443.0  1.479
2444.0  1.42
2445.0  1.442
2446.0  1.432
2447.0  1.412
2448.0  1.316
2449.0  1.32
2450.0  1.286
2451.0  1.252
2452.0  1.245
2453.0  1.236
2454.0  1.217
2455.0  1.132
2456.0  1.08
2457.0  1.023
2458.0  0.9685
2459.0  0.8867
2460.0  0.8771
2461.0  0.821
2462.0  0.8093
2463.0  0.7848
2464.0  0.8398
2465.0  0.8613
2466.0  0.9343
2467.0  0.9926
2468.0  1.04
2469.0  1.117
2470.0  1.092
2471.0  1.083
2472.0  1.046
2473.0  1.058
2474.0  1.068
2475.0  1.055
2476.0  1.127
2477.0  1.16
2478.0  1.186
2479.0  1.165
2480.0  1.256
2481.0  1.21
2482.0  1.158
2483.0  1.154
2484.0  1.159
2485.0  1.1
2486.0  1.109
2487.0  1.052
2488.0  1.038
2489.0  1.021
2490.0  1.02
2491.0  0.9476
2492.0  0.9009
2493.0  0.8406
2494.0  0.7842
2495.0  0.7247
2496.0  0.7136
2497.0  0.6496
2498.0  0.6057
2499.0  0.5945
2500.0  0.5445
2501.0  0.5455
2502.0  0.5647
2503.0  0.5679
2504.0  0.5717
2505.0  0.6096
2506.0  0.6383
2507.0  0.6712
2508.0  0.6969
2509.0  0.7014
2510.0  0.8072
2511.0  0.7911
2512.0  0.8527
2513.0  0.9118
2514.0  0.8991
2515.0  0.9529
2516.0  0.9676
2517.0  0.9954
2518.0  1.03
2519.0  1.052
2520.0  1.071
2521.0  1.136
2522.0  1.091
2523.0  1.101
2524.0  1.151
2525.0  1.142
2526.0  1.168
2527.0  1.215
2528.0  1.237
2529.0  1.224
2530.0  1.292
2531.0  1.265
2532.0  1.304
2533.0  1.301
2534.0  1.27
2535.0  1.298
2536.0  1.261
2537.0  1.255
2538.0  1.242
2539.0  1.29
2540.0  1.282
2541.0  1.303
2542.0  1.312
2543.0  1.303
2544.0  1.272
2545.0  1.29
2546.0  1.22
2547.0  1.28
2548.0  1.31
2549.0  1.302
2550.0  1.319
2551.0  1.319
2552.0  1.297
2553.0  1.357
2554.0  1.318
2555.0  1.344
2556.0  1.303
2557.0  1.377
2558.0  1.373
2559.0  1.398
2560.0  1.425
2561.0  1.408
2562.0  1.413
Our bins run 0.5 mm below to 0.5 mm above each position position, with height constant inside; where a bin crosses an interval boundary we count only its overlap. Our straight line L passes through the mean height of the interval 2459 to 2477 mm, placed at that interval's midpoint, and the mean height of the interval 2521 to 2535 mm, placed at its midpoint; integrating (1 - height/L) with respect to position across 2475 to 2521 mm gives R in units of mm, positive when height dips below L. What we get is 8.1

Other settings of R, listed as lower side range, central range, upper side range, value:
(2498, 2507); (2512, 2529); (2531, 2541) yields -2.0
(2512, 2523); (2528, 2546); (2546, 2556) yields -1.4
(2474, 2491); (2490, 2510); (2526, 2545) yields 8.2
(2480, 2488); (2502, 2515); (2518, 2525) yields 4.5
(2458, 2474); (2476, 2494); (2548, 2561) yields -0.8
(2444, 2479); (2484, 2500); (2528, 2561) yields 4.1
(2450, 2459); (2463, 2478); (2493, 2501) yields -1.2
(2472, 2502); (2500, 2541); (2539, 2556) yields 5.4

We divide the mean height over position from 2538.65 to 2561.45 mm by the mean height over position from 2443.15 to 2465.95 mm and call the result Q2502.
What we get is 1.18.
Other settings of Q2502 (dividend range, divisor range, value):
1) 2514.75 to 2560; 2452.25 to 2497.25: 1.22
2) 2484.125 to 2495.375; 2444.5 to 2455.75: 0.75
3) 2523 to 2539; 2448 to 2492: 1.16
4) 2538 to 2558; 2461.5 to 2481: 1.26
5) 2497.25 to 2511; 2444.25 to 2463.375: 0.55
